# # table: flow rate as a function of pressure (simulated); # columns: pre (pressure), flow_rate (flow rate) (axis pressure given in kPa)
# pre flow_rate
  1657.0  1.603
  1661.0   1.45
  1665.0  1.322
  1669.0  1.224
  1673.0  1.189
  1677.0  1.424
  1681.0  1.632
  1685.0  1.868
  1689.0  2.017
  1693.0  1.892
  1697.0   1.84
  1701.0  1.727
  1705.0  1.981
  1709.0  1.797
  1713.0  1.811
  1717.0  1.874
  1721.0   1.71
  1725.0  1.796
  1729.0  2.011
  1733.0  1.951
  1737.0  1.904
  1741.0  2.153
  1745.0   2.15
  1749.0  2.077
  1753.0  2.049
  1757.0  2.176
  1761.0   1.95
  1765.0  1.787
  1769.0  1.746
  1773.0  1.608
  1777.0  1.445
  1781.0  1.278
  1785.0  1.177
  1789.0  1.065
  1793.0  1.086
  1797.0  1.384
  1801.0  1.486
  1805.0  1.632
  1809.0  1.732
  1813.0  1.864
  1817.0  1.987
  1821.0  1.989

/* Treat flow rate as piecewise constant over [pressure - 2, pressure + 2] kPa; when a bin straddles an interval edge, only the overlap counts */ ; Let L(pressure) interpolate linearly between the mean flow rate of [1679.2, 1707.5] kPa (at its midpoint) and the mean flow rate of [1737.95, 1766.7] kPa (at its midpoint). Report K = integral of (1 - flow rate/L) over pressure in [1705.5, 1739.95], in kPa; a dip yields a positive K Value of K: 1.4 kPa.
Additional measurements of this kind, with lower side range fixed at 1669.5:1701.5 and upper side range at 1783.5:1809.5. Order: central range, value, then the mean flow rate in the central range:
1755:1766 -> -4.03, 1.99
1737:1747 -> -3.93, 2.1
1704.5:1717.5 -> -2.04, 1.85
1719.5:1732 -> -2.39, 1.85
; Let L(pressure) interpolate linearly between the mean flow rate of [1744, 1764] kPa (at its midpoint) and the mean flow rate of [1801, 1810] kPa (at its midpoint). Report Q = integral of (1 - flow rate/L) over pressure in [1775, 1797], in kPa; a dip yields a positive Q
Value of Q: 7.0 kPa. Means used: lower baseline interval 2.06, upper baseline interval 1.63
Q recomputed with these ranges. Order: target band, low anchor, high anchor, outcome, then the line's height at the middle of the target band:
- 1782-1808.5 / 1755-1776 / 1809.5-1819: 7.7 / 1.87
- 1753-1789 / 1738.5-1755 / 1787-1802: 1.0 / 1.66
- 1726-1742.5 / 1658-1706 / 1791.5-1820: -3.7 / 1.62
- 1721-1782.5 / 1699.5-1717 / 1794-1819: -3.9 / 1.76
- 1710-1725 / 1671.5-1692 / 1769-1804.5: -2.4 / 1.55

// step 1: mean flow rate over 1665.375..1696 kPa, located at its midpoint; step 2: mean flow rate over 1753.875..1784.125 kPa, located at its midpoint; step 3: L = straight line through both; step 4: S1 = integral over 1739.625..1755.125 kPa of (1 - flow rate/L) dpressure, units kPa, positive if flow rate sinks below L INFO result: -3.9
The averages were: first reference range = 1.6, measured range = 2.11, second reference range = 1.71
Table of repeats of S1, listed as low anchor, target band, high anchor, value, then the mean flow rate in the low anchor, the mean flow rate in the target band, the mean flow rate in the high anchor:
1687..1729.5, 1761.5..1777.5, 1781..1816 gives -1.2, 1.85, 1.69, 1.44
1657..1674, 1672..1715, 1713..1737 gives -4.6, 1.34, 1.76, 1.87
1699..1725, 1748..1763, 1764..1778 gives -3.3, 1.82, 2.06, 1.65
